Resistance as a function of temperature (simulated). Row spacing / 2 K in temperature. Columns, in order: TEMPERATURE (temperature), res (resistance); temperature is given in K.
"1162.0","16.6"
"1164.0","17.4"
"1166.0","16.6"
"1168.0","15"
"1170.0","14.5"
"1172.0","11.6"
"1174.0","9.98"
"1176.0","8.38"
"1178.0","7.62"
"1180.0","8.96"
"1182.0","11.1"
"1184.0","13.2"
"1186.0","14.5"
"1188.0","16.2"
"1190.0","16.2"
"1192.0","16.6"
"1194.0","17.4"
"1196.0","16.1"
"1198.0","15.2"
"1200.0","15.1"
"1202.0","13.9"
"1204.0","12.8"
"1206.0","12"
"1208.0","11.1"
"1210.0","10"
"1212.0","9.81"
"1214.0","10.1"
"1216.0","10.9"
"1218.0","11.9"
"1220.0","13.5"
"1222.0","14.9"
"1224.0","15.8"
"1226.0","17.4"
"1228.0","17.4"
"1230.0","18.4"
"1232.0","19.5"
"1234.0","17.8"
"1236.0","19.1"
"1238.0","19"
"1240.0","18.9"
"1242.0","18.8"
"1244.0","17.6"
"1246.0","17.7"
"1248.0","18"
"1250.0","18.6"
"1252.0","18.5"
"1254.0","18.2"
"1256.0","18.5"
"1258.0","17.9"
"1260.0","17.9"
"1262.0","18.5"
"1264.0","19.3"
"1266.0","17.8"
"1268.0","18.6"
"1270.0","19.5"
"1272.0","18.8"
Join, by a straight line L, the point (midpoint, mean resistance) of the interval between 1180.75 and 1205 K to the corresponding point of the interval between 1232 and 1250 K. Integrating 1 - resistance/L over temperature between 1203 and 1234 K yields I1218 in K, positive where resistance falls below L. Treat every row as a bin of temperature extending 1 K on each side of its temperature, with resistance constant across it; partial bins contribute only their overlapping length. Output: 5.5 K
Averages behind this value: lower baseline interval 14.8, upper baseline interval 18.4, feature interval 13.8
